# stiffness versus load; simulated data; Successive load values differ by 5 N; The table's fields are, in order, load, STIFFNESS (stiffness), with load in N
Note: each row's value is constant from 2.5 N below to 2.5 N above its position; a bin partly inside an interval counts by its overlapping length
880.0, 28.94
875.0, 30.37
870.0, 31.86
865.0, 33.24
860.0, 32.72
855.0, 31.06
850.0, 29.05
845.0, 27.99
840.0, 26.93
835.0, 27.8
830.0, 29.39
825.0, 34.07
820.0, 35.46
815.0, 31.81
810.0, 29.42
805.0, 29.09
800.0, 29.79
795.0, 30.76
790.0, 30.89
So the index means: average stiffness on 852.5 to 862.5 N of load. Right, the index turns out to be 31.9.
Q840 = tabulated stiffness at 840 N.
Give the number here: 26.93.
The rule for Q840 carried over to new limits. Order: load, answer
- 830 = 29.39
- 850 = 29.05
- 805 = 29.09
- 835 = 27.8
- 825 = 34.07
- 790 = 30.89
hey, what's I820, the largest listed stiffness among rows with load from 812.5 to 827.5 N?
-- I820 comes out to 35.46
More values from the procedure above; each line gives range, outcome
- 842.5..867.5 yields 33.24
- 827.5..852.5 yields 29.39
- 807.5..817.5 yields 31.81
